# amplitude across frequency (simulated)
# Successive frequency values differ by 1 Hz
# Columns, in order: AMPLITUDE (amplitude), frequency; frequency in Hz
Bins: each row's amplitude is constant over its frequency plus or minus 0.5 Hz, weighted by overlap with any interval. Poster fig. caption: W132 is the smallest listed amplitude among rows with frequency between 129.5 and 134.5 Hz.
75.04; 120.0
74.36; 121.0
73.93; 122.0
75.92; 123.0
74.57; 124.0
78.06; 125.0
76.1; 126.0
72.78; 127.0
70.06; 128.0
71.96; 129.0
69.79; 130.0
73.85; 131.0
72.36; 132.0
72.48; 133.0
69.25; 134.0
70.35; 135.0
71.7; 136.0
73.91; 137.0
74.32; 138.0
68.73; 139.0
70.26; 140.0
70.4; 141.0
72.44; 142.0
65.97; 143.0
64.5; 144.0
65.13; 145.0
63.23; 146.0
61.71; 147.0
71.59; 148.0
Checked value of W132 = 69.25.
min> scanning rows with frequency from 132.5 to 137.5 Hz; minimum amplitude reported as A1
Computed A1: 69.25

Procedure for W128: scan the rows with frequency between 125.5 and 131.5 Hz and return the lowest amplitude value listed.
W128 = 69.79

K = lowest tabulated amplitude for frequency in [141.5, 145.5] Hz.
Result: 64.5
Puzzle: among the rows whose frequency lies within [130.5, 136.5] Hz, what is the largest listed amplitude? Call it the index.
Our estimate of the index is 73.85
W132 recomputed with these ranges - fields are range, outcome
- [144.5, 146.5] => 63.23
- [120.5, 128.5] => 70.06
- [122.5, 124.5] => 74.57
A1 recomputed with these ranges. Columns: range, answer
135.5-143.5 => 65.97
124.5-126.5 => 76.1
